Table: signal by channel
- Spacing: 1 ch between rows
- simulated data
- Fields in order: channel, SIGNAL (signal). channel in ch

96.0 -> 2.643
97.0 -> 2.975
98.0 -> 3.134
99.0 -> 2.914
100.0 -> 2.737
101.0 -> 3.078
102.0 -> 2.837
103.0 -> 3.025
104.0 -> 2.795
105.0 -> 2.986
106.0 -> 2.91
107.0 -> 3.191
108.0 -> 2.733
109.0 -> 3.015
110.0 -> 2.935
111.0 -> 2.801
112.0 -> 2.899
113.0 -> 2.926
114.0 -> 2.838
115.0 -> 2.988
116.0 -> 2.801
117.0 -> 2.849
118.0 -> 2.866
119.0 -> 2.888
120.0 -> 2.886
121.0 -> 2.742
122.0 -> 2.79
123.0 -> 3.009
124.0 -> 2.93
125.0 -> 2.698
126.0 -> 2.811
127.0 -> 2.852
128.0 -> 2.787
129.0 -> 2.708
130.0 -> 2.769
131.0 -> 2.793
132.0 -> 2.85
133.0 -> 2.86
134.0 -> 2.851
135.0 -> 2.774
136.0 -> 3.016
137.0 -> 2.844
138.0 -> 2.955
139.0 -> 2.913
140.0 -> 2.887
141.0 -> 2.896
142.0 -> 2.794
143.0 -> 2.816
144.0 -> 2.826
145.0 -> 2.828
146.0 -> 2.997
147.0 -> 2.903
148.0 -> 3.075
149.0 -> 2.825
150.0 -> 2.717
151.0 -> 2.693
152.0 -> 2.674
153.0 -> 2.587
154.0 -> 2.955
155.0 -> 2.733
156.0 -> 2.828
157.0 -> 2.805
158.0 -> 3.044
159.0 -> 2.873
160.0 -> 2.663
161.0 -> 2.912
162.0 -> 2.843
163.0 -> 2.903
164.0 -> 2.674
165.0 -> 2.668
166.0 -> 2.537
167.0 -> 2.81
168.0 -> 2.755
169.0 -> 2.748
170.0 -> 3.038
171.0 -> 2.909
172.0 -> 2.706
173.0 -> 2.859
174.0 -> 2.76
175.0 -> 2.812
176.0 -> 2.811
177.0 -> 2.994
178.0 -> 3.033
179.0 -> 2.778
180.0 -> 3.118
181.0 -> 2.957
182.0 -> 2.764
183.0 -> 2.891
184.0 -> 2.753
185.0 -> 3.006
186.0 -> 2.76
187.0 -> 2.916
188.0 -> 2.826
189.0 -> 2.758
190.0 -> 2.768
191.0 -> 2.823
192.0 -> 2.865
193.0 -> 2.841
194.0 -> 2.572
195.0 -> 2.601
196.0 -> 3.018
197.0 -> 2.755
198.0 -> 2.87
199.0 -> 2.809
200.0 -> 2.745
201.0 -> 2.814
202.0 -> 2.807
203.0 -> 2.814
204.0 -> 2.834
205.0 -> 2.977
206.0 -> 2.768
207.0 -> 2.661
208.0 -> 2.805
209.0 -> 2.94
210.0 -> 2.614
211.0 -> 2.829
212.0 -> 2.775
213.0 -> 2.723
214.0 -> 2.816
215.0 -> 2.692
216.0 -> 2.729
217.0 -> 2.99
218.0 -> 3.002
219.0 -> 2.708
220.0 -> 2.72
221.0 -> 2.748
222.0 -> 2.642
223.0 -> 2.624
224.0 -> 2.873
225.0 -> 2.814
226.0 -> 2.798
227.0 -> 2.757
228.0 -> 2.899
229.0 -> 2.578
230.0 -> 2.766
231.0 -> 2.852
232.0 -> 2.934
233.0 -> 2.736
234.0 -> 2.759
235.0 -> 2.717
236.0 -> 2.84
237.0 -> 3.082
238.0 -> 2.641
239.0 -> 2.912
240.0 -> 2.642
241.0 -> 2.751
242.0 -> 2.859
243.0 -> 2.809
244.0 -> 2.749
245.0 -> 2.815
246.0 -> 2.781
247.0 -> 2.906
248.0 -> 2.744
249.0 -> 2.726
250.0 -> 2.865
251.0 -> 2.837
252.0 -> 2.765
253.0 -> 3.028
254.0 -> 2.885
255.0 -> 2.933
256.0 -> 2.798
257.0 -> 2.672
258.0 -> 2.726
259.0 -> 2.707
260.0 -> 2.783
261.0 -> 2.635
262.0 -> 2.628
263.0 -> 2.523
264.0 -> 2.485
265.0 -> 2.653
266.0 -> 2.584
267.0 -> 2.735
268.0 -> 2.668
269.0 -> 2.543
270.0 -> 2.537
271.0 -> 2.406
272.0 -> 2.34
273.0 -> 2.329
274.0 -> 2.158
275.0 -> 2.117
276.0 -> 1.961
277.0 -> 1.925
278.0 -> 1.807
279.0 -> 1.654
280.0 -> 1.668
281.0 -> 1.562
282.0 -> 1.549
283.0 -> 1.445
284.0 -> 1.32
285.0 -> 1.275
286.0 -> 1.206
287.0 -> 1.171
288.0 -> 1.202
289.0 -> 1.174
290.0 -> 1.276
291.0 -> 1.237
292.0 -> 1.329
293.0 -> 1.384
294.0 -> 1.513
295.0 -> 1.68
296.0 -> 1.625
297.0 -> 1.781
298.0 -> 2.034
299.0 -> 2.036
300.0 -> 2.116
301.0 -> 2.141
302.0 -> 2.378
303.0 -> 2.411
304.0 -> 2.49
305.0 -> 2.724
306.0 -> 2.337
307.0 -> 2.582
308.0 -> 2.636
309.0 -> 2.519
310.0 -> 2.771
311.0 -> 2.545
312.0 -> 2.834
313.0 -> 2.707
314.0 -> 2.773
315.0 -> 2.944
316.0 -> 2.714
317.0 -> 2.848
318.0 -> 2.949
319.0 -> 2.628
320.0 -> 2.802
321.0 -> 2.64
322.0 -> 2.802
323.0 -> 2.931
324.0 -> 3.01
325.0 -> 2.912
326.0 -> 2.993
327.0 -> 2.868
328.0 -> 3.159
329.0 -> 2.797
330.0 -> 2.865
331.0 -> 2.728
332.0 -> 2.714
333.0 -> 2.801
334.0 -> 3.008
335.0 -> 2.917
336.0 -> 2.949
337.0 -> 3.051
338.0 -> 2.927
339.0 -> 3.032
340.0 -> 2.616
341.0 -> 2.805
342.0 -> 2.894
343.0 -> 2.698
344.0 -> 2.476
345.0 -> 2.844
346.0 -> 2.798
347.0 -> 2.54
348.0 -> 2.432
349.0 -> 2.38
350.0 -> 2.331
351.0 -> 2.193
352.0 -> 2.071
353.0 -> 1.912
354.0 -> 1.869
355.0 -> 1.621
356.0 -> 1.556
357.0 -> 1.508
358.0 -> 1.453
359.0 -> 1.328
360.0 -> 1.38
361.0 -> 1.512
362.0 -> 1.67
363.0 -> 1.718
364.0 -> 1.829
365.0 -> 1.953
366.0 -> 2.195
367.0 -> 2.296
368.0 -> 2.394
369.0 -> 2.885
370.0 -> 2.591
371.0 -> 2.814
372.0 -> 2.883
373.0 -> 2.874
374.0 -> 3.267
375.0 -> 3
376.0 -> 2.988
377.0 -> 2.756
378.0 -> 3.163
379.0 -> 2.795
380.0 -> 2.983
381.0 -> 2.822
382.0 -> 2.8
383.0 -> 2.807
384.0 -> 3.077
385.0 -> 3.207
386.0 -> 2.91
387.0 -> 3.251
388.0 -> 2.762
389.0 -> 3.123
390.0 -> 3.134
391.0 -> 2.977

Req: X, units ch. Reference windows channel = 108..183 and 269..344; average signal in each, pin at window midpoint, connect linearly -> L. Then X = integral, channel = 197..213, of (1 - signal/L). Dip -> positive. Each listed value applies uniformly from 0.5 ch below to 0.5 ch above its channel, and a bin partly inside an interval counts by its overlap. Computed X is -0.9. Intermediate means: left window 2.84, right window 2.32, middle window 2.8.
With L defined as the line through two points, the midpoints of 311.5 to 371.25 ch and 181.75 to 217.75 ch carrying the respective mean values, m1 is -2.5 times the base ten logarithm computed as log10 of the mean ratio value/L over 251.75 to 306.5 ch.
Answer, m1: 0.244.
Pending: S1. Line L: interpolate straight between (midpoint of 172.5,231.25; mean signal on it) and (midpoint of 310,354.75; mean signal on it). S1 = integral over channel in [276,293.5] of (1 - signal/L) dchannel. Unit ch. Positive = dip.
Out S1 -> 8.35 ch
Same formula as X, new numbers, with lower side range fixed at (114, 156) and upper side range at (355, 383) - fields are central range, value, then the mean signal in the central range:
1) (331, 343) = -2.28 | 2.87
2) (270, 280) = 1.82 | 2.08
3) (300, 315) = -0.52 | 2.56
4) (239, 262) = -1.73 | 2.79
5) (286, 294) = 3.96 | 1.27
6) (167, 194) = -1.05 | 2.85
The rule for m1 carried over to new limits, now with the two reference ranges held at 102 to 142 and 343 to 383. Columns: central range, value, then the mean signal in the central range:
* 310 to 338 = -0.17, 2.85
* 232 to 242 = -0.07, 2.8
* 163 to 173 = 0.00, 2.77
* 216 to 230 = -0.05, 2.78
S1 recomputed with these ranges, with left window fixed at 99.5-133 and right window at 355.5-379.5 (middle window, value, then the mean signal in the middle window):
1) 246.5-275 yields -1.36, 2.65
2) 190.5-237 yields -2.62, 2.79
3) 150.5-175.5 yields -0.28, 2.79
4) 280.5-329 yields 4.15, 2.21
